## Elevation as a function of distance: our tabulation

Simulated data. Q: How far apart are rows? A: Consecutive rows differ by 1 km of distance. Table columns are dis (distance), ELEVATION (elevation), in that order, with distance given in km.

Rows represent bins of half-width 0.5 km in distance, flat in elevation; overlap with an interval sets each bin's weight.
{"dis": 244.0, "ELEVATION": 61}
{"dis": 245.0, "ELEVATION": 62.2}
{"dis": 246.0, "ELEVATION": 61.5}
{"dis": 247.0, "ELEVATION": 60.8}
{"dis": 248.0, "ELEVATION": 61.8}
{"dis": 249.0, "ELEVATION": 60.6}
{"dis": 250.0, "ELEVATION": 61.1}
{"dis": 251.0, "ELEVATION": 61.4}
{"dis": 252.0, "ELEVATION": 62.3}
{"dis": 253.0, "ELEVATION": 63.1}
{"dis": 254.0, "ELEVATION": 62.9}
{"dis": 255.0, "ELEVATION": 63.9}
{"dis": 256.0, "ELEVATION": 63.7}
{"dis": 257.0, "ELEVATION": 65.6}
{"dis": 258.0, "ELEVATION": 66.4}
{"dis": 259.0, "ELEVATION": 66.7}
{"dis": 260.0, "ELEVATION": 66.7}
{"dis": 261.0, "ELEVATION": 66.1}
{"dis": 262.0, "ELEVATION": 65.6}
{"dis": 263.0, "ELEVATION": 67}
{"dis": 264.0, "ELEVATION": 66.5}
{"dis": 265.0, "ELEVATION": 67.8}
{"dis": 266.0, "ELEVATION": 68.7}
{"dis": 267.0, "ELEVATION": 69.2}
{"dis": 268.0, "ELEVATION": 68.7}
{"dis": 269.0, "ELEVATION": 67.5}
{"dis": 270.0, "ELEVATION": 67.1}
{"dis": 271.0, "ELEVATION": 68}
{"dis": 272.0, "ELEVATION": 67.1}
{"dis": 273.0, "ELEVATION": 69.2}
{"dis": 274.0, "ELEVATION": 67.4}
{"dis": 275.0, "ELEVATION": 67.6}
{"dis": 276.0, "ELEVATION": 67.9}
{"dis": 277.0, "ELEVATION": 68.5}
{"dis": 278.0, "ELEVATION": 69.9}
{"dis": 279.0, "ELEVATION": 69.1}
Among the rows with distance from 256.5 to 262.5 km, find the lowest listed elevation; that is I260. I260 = 65.6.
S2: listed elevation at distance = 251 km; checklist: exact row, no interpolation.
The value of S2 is 61.4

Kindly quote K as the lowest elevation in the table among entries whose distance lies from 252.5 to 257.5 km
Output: 62.9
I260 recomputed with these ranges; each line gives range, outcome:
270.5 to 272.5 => 67.1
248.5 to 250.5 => 60.6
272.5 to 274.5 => 67.4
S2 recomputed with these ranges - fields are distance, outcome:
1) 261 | 66.1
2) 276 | 67.9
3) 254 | 62.9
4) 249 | 60.6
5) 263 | 67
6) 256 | 63.7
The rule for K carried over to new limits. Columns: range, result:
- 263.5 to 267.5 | 66.5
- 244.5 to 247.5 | 60.8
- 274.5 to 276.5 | 67.6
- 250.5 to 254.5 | 61.4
